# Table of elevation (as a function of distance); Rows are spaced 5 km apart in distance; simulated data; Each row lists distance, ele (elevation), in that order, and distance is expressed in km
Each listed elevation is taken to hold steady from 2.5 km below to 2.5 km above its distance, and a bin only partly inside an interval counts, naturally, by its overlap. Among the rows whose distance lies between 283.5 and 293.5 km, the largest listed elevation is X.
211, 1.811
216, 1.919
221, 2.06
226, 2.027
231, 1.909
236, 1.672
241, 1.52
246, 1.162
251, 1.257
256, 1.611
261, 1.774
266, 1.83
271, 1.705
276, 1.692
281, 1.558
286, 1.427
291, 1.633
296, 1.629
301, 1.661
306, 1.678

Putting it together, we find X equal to 1.633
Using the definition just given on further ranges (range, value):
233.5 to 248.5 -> 1.672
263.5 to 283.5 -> 1.83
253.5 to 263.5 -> 1.774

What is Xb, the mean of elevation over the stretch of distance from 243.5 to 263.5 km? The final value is 1.45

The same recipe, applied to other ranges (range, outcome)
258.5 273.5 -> 1.77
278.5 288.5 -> 1.49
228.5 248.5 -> 1.57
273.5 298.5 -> 1.59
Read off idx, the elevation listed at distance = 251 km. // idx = 1.257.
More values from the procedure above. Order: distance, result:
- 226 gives 2.027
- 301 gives 1.661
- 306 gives 1.678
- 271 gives 1.705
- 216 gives 1.919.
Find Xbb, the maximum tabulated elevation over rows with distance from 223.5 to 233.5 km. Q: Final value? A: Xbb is 2.027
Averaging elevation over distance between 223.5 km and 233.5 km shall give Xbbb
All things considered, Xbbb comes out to 1.97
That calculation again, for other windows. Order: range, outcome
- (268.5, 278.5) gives 1.7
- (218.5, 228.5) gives 2.04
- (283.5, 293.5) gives 1.53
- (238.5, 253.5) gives 1.31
